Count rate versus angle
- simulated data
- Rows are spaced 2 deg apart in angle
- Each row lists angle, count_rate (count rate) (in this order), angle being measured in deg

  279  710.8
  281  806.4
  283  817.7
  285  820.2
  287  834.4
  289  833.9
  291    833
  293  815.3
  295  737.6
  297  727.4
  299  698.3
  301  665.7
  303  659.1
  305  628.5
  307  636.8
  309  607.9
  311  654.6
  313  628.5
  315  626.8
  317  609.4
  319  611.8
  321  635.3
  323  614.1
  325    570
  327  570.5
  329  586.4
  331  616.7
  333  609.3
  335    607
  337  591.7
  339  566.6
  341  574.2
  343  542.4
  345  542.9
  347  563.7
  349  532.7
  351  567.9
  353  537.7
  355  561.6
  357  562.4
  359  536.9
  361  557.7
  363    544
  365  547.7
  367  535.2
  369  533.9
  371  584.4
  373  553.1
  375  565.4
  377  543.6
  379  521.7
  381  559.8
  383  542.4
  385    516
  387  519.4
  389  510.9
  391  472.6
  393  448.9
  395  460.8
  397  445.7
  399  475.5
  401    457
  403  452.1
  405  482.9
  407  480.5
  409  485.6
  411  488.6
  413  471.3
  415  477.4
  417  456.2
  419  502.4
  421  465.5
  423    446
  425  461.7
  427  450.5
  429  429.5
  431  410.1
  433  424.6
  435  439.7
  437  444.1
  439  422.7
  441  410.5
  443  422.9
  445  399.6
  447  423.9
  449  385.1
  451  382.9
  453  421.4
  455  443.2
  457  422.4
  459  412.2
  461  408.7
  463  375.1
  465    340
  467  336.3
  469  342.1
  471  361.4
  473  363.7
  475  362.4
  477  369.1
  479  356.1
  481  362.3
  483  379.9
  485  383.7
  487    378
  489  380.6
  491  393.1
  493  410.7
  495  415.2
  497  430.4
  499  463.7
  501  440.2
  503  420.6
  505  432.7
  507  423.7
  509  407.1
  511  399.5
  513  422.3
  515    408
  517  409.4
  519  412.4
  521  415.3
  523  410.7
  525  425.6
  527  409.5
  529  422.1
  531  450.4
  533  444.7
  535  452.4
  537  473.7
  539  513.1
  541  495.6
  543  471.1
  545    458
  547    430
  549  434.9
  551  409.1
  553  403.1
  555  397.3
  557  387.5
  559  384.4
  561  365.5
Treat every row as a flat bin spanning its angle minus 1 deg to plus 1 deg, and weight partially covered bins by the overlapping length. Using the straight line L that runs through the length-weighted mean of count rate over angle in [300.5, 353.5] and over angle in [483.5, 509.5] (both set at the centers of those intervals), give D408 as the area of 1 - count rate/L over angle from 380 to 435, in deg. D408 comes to 4.0 deg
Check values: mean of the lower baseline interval 598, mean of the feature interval 473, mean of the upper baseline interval 413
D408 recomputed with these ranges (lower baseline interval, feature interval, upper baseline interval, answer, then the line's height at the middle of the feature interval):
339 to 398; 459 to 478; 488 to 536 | 3.8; 455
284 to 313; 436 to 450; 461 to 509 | 1.5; 464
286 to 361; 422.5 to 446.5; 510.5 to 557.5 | 4.4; 525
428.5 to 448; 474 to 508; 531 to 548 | 3.5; 445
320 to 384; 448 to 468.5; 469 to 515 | 2.2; 438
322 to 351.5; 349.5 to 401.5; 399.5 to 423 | -0.3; 523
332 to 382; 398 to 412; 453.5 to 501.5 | 0.4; 490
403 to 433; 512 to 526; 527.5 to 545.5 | 1.5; 463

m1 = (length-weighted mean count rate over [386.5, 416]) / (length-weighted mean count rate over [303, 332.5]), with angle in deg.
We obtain 0.77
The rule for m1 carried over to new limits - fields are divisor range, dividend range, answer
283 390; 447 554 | 0.67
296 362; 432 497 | 0.66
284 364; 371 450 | 0.75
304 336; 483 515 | 0.67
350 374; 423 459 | 0.77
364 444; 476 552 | 0.87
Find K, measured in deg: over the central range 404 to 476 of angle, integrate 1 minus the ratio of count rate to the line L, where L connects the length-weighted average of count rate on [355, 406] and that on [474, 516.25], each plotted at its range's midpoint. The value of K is 5.51 deg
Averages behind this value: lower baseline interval 518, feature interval 424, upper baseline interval 402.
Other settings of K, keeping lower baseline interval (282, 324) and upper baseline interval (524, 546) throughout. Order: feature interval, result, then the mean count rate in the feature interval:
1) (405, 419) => 2.5 deg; 479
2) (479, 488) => 2.4 deg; 374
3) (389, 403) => 3.2 deg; 463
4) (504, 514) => 1.4 deg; 417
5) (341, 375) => 4.8 deg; 551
